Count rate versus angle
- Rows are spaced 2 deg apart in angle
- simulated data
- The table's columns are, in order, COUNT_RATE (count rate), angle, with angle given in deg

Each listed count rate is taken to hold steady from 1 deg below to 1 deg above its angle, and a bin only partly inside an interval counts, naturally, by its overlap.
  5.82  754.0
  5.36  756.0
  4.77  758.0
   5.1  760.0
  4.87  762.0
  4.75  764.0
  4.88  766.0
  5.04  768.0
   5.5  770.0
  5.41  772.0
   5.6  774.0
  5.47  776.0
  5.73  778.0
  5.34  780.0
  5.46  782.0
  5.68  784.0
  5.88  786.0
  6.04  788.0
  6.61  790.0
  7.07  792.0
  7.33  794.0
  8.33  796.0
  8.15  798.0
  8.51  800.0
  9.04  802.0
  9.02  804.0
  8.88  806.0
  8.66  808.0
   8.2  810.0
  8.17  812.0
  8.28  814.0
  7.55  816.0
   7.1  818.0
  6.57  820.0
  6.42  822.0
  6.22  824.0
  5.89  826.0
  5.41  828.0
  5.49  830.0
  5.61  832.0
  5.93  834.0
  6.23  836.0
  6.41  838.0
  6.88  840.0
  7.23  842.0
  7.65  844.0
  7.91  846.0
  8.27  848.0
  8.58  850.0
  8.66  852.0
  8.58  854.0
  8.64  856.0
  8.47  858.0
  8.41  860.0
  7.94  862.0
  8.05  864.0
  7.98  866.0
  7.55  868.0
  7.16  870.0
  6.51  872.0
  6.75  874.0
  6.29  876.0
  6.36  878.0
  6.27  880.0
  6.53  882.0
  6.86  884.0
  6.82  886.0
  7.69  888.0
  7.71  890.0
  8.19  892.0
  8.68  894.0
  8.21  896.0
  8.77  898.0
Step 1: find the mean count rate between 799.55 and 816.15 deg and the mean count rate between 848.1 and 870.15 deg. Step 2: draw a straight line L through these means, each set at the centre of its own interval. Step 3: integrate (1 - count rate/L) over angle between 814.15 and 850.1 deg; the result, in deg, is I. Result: 7.1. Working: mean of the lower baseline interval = 8.53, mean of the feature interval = 6.73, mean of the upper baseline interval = 8.23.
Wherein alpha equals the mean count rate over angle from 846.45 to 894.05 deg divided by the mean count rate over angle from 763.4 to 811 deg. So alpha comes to 1.1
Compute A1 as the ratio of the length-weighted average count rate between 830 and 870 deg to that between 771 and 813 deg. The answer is 1.07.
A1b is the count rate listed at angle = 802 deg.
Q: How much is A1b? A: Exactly 9.04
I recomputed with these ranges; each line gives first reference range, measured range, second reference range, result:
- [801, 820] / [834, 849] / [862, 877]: 1.1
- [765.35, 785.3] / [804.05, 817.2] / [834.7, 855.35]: -3.6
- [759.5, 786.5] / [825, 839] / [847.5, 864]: 3.1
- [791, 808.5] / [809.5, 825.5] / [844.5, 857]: 2.1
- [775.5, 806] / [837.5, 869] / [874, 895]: -4.0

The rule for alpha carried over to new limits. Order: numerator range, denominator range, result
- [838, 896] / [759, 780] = 1.45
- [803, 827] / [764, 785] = 1.41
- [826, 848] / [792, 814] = 0.78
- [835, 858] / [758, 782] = 1.48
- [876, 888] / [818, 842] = 1.07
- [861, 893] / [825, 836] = 1.25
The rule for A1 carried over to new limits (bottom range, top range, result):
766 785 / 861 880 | 1.31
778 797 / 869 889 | 1.05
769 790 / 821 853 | 1.20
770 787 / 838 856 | 1.42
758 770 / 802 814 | 1.73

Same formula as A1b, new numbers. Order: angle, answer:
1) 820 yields 6.57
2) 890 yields 7.71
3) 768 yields 5.04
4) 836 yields 6.23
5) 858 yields 8.47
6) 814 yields 8.28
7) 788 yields 6.04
